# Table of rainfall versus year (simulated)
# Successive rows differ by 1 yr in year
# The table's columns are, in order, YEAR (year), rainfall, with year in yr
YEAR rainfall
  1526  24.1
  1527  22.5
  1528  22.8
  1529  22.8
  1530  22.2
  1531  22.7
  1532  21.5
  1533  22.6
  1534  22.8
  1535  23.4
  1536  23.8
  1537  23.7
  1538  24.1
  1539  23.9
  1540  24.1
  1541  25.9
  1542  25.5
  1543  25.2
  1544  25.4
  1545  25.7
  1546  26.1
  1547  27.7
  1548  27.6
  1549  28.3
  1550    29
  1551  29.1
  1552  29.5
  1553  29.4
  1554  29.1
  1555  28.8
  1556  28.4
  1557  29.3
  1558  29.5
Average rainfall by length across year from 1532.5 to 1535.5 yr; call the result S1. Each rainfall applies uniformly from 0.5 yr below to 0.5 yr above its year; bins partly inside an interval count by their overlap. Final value 22.9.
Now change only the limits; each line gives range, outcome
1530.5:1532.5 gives 22.1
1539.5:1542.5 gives 25.2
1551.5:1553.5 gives 29.4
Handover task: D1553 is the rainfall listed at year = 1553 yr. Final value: 29.4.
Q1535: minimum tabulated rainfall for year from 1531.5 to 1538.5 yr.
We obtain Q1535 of 21.5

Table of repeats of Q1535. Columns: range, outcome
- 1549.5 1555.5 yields 28.8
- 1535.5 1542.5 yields 23.7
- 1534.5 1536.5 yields 23.4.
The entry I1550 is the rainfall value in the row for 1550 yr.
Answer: 29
